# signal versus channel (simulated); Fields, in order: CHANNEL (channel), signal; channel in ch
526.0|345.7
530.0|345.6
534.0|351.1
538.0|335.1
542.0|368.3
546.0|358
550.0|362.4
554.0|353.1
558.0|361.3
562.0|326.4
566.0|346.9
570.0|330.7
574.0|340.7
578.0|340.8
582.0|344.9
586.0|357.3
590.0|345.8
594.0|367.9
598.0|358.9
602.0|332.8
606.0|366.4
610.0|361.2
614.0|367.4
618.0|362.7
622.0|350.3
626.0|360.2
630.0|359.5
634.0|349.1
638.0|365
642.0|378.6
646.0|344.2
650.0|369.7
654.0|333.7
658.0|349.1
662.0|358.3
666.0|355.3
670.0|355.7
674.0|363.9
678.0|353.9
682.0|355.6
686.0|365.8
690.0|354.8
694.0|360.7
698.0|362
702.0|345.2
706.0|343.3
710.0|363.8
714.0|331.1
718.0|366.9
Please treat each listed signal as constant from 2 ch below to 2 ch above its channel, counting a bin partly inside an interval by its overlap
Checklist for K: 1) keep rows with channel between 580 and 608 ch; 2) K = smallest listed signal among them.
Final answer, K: 332.8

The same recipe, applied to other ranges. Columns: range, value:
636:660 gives 333.7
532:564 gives 326.4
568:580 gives 330.7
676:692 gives 353.9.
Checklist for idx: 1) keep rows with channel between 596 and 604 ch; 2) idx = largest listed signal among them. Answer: 358.9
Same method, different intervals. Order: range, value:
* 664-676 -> 363.9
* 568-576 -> 340.7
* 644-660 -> 369.7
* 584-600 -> 367.9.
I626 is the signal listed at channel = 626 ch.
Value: 360.2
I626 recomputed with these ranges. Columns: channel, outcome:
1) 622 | 350.3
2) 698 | 362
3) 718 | 366.9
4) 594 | 367.9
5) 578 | 340.8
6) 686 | 365.8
